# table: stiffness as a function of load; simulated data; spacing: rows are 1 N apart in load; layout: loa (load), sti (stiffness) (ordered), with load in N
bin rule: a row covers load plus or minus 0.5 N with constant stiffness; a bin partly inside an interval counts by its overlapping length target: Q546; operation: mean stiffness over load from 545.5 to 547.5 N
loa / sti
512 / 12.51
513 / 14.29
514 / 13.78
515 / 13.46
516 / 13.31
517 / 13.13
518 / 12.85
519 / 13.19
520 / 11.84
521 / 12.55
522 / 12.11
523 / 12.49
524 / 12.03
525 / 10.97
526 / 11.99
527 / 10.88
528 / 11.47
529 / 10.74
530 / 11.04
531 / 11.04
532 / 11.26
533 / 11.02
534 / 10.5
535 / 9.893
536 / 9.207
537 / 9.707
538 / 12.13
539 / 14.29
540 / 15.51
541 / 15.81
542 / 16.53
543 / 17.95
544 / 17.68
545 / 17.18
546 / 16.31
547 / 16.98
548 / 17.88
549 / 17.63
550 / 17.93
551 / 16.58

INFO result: 16.6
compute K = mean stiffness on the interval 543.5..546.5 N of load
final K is 17.1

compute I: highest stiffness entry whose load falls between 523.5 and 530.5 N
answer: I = 12.03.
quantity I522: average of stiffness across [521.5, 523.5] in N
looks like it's 12.3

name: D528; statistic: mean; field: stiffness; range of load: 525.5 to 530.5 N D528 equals 11.2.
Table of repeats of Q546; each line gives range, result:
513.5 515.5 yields 13.6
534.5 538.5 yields 10.2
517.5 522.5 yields 12.5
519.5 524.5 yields 12.2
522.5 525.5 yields 11.8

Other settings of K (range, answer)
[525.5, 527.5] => 11.4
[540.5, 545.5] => 17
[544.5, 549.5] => 17.2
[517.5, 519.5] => 13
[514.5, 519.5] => 13.2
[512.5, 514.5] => 14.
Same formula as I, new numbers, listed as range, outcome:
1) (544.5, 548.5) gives 17.88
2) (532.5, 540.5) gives 15.51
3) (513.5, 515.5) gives 13.78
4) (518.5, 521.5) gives 13.19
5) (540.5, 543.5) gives 17.95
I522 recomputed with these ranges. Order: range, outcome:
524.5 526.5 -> 11.5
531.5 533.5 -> 11.1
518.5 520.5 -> 12.5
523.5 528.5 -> 11.5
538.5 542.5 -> 15.5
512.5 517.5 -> 13.6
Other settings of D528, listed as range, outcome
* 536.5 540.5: 12.9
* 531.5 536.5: 10.4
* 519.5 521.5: 12.2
